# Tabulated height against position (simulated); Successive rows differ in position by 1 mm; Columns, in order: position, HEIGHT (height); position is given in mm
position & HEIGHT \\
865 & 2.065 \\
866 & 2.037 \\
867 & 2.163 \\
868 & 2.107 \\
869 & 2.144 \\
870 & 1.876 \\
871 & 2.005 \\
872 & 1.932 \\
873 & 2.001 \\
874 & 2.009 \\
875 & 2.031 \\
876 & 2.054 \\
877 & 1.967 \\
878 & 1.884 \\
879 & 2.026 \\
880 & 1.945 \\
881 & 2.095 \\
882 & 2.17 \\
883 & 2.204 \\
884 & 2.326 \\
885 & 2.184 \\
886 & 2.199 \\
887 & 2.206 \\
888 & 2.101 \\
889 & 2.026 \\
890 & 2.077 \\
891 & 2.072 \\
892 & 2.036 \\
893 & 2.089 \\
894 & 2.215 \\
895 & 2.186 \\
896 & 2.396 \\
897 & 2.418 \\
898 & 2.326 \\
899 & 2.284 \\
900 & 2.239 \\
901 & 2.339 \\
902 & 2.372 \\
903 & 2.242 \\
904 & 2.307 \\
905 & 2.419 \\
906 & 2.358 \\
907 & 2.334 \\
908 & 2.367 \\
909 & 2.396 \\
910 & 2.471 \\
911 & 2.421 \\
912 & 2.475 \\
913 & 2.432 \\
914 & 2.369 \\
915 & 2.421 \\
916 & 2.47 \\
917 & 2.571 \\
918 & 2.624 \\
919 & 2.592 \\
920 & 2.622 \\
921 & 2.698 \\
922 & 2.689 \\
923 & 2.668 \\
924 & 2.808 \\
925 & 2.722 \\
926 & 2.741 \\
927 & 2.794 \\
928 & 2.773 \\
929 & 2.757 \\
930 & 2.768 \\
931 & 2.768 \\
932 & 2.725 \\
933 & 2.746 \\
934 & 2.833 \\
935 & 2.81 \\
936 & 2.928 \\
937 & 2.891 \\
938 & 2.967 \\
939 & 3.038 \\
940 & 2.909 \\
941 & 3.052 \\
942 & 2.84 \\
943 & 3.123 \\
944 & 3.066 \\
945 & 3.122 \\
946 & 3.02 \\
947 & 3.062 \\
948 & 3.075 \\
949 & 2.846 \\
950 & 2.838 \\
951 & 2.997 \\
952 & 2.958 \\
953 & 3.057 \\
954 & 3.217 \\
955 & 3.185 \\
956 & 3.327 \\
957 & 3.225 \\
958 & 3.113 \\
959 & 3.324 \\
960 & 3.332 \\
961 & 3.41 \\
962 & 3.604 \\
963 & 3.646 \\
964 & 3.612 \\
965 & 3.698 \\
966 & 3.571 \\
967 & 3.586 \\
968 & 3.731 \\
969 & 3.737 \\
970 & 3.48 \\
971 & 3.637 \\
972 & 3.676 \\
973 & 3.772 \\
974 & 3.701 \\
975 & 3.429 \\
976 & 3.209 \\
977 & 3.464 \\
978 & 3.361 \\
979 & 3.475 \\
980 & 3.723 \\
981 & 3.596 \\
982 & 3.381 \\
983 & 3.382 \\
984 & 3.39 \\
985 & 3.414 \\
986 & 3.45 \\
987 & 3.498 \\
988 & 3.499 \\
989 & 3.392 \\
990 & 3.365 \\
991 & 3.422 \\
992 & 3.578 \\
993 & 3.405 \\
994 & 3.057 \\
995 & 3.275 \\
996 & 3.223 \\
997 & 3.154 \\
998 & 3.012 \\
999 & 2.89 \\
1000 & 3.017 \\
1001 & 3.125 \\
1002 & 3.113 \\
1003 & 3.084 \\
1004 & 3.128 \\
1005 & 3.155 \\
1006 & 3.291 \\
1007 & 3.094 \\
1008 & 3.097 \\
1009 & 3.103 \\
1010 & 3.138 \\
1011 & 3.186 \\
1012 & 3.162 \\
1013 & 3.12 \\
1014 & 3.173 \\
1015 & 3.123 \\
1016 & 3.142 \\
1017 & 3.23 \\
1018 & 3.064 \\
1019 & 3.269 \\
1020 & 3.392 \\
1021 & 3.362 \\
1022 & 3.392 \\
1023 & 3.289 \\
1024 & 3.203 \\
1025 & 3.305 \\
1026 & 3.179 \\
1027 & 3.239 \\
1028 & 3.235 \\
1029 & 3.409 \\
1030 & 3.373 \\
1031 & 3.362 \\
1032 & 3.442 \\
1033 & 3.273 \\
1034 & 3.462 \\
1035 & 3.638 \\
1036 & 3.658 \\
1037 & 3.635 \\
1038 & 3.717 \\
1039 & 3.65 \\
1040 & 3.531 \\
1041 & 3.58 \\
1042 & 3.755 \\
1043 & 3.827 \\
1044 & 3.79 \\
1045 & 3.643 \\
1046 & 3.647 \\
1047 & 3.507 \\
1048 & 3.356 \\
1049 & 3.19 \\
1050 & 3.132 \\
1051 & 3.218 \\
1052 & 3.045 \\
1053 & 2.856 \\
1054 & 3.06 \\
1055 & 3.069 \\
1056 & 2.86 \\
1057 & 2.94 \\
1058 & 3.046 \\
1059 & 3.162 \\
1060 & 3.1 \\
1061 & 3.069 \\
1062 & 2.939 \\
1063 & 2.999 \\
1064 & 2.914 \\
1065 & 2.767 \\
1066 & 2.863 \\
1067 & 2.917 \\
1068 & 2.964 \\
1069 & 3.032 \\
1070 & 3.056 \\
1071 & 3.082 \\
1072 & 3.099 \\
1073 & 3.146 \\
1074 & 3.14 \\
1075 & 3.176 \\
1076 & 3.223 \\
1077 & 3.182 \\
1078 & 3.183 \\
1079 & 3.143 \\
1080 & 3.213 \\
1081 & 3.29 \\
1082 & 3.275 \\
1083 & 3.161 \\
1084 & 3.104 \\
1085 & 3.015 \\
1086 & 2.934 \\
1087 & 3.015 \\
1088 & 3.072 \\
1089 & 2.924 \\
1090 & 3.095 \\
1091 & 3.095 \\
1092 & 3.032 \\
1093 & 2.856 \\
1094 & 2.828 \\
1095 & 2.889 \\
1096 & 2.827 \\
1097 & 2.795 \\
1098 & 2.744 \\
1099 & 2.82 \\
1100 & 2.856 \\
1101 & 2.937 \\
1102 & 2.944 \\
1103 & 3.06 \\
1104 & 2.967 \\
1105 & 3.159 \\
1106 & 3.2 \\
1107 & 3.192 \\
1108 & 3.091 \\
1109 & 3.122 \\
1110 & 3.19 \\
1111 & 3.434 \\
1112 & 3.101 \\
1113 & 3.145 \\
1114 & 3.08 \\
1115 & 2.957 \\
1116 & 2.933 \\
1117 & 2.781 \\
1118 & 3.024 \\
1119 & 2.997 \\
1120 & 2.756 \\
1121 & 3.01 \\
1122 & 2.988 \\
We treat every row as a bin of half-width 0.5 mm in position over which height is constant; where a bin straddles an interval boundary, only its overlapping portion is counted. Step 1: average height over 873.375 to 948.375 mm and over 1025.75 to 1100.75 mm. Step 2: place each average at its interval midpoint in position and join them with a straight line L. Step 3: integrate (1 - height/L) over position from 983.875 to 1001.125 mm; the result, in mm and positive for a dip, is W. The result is -2.61 mm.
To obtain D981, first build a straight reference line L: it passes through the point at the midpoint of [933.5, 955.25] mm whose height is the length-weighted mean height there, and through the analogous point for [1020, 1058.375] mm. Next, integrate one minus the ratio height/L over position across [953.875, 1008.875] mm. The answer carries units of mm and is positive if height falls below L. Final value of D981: -4.26 mm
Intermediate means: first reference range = 2.99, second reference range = 3.37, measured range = 3.38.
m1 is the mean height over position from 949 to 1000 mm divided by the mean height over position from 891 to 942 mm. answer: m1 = 1.32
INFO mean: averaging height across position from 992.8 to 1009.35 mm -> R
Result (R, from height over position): 3.13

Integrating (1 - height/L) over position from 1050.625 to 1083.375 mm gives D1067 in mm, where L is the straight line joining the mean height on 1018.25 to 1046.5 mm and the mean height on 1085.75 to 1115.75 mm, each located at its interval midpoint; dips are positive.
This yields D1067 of 1.72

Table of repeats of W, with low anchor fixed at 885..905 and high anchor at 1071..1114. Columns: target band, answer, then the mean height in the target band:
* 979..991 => -3.9 mm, 3.46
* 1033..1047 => -3.9 mm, 3.64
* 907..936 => -3.6 mm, 2.63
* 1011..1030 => -3.3 mm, 3.24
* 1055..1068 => -0.2 mm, 2.97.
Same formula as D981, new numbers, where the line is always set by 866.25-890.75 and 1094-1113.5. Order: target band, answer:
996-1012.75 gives -3.3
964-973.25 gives -4.5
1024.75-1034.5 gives -2.2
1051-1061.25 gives -0.8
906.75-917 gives -1.0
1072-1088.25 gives -1.2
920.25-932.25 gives -2.5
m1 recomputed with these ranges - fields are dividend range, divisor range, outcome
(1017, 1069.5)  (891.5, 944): 1.27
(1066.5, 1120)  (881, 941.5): 1.22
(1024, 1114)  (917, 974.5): 1.03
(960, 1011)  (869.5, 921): 1.51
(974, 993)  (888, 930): 1.42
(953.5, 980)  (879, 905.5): 1.58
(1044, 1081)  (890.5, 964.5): 1.14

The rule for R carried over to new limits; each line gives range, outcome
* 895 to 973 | 2.88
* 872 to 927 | 2.31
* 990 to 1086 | 3.22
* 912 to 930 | 2.63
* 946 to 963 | 3.17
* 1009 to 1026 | 3.22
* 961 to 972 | 3.62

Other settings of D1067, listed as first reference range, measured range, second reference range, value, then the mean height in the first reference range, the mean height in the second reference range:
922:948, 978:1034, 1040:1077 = -4.1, 2.88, 3.18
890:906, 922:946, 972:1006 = -1.6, 2.26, 3.34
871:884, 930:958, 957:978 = 1.4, 2.04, 3.53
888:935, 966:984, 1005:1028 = -3.9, 2.47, 3.21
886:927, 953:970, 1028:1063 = -4.1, 2.39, 3.34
